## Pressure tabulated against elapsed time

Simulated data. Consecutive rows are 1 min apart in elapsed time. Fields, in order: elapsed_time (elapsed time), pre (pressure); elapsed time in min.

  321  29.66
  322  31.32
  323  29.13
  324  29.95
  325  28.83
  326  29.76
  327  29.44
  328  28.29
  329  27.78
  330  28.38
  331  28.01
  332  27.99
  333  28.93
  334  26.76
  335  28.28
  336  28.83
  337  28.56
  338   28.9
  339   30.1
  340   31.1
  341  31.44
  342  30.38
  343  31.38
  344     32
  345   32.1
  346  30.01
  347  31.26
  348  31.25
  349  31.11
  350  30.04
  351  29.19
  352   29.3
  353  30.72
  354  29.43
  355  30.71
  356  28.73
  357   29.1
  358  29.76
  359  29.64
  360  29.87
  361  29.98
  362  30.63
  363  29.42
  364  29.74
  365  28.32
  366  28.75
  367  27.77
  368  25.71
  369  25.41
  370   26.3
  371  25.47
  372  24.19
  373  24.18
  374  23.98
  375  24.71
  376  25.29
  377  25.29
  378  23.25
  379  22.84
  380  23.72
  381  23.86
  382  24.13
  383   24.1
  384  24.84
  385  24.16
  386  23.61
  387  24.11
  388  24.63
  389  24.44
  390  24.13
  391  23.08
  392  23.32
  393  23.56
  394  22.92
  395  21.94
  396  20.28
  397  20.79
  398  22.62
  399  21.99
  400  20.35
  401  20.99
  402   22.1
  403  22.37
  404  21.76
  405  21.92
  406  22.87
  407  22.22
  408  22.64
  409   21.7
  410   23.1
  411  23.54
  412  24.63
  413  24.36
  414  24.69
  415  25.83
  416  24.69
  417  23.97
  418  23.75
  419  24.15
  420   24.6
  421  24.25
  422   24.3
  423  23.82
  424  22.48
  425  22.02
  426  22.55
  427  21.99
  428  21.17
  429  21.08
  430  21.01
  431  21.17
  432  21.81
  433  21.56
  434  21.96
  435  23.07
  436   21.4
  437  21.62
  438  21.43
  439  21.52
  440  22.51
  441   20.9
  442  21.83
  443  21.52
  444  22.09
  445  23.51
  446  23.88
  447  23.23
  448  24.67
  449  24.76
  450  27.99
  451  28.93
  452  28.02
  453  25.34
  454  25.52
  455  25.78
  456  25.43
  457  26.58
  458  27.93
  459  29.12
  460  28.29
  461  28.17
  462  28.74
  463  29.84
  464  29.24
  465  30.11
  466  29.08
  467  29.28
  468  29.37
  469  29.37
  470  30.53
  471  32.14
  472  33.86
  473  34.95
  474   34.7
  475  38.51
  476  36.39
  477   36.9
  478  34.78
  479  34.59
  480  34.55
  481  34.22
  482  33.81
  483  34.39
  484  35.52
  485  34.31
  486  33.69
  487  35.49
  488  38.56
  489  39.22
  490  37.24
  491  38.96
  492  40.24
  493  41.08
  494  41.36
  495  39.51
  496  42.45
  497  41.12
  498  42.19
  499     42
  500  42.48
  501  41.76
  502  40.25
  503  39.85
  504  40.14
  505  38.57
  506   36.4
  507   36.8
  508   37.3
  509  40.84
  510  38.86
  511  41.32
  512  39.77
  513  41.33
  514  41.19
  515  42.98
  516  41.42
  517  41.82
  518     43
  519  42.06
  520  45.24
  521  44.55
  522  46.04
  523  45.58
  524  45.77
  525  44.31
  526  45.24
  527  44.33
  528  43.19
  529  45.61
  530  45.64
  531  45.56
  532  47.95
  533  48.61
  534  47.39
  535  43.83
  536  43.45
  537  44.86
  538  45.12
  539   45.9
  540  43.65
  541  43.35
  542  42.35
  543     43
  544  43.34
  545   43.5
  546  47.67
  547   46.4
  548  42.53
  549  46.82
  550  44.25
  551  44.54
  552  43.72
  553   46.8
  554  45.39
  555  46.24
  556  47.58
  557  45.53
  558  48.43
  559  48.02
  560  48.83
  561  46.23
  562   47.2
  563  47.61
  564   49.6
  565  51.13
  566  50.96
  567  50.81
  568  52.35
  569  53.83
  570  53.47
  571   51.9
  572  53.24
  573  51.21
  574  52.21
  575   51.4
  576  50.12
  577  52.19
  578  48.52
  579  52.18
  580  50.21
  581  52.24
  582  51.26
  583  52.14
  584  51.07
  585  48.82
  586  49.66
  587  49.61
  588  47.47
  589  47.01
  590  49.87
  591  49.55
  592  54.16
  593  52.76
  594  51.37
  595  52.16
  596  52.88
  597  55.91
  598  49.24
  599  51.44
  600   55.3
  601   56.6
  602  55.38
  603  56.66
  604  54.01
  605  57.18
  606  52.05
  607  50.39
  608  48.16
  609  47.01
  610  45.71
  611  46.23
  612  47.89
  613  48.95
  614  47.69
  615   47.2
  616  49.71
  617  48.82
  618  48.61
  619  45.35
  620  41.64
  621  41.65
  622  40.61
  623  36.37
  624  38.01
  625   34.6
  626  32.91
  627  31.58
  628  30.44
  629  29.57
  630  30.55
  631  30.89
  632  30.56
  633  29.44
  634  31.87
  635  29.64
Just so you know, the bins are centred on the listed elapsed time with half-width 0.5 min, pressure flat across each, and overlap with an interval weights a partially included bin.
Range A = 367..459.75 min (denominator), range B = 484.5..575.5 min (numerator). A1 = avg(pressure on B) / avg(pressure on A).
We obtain 1.9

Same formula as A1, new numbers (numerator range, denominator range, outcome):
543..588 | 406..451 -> 2.12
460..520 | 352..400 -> 1.44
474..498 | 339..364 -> 1.23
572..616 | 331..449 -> 2.03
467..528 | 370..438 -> 1.68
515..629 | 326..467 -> 1.84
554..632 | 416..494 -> 1.70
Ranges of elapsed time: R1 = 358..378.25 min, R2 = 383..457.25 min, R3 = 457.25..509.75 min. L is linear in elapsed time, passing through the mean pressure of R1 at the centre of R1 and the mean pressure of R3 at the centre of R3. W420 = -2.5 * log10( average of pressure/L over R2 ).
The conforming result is 0.306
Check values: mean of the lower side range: 27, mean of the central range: 23.2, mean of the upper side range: 35.6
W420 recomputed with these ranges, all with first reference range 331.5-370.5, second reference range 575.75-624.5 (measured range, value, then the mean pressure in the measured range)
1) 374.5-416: 0.380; 23.3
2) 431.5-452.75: 0.499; 23.3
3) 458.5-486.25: 0.208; 32.4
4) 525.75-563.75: -0.011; 45.5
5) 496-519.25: 0.039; 40.6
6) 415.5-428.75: 0.447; 23.3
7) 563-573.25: -0.103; 51.7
